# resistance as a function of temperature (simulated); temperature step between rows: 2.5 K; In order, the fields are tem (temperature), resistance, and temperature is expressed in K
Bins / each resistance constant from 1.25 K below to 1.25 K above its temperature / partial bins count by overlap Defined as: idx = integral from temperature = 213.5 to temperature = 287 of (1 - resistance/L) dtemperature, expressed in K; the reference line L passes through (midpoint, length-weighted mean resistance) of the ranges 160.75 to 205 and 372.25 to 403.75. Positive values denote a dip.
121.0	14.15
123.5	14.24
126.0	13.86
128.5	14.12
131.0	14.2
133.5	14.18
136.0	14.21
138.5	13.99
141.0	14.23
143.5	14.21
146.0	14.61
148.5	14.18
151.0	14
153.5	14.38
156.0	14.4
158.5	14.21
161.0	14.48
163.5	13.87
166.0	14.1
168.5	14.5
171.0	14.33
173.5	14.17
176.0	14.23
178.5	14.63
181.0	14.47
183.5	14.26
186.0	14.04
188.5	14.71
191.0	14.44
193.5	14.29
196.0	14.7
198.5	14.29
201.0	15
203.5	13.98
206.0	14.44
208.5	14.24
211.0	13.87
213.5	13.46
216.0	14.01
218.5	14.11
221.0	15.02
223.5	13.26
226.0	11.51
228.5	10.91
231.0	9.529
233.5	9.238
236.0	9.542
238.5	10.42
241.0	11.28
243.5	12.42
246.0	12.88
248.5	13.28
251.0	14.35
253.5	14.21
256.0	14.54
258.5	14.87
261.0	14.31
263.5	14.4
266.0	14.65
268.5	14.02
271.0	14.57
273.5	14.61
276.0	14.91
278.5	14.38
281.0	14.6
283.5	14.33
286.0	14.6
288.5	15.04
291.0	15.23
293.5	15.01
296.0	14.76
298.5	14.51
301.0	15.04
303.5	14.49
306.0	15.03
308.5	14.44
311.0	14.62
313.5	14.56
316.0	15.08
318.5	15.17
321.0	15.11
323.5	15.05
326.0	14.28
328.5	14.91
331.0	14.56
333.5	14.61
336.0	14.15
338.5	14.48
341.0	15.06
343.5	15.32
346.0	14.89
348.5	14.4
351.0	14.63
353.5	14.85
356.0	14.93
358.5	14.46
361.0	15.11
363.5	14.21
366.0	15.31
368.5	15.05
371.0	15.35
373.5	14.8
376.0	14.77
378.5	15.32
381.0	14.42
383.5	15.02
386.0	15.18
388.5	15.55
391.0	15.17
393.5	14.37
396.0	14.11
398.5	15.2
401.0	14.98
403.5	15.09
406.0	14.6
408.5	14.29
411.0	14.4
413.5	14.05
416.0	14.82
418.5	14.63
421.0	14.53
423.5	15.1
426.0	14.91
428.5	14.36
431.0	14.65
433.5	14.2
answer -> 6.5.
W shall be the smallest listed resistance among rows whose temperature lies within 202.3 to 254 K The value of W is 9.238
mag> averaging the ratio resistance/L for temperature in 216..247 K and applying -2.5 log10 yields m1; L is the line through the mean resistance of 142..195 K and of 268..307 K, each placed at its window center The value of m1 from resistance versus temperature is 0.23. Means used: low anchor 14.3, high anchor 14.7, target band 11.8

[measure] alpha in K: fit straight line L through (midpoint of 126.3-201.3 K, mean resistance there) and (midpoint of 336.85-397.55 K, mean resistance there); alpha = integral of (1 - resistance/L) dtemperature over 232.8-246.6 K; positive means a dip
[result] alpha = 3.4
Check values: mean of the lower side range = 14.3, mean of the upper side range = 14.9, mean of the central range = 10.9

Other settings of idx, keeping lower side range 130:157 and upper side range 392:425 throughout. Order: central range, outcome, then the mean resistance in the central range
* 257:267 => -0.10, 14.6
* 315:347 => -0.66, 14.8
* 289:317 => -0.63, 14.8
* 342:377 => -0.73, 14.9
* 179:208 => -0.22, 14.4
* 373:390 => -0.50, 15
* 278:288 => -0.06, 14.5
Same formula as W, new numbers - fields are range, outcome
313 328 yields 14.28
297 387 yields 14.15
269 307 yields 14.33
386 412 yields 14.11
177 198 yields 14.04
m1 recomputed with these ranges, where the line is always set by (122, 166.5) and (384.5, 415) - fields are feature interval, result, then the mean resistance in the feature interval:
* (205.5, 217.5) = 0.03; 14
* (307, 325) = -0.02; 14.9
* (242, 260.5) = 0.05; 13.8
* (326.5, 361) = -0.01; 14.7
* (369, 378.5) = -0.02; 15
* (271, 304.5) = -0.02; 14.7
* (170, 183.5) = -0.01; 14.4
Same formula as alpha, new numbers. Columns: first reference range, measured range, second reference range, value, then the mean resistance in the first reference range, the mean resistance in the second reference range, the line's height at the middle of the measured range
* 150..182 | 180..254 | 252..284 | 6.2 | 14.3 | 14.5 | 14.4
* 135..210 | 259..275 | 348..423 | 0.1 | 14.3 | 14.8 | 14.5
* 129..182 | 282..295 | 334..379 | -0.2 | 14.3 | 14.8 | 14.6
